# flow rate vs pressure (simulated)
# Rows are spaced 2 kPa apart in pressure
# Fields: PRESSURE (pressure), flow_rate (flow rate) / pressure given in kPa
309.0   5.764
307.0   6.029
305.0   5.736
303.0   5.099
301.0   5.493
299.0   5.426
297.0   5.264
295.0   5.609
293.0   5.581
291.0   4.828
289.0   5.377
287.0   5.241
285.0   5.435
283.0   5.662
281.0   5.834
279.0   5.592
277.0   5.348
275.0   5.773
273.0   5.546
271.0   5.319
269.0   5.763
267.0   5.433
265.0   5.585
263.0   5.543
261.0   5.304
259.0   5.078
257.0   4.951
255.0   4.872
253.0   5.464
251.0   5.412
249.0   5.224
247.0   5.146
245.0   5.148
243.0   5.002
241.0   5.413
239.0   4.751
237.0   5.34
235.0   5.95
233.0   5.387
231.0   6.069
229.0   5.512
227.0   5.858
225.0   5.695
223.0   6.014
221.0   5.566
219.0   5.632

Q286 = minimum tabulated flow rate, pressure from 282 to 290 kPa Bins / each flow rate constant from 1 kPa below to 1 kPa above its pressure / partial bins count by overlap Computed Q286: 5.241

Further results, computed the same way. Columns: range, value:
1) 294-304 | 5.099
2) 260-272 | 5.304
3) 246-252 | 5.146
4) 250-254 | 5.412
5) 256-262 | 4.951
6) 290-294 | 4.828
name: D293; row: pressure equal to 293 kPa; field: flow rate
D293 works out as 5.581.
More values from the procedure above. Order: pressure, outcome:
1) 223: 6.014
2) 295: 5.609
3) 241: 5.413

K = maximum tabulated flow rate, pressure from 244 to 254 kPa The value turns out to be 5.464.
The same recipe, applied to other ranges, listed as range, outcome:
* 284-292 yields 5.435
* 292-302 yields 5.609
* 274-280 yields 5.773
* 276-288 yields 5.834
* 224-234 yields 6.069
